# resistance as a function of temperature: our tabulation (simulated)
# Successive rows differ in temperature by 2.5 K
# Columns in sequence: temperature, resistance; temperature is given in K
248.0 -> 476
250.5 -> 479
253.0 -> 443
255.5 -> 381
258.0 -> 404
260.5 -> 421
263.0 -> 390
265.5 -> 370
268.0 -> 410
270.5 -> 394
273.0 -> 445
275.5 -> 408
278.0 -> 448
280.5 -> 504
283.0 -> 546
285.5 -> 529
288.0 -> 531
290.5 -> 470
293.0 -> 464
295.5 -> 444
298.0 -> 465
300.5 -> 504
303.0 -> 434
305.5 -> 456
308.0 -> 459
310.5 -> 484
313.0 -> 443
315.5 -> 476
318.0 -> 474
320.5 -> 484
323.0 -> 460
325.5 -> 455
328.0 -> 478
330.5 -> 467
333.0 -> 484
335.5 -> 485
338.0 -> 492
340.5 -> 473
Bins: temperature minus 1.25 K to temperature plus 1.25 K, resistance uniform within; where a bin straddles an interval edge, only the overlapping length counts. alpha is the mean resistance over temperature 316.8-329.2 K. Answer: 470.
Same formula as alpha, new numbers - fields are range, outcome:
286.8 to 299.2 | 475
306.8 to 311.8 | 471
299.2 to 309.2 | 463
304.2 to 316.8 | 464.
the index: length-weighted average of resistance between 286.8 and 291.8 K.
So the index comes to 500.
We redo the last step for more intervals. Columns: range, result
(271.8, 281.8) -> 452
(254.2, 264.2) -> 399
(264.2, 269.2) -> 390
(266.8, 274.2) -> 416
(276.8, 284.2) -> 499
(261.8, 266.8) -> 380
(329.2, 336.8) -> 479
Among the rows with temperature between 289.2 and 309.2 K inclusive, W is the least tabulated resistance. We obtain 434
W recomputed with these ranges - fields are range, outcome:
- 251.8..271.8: 370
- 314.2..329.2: 455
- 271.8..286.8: 408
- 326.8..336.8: 467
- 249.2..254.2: 443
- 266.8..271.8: 394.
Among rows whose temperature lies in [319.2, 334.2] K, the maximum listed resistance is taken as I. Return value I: 484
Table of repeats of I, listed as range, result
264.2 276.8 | 445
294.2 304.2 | 504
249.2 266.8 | 479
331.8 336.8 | 485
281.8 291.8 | 546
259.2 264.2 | 421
